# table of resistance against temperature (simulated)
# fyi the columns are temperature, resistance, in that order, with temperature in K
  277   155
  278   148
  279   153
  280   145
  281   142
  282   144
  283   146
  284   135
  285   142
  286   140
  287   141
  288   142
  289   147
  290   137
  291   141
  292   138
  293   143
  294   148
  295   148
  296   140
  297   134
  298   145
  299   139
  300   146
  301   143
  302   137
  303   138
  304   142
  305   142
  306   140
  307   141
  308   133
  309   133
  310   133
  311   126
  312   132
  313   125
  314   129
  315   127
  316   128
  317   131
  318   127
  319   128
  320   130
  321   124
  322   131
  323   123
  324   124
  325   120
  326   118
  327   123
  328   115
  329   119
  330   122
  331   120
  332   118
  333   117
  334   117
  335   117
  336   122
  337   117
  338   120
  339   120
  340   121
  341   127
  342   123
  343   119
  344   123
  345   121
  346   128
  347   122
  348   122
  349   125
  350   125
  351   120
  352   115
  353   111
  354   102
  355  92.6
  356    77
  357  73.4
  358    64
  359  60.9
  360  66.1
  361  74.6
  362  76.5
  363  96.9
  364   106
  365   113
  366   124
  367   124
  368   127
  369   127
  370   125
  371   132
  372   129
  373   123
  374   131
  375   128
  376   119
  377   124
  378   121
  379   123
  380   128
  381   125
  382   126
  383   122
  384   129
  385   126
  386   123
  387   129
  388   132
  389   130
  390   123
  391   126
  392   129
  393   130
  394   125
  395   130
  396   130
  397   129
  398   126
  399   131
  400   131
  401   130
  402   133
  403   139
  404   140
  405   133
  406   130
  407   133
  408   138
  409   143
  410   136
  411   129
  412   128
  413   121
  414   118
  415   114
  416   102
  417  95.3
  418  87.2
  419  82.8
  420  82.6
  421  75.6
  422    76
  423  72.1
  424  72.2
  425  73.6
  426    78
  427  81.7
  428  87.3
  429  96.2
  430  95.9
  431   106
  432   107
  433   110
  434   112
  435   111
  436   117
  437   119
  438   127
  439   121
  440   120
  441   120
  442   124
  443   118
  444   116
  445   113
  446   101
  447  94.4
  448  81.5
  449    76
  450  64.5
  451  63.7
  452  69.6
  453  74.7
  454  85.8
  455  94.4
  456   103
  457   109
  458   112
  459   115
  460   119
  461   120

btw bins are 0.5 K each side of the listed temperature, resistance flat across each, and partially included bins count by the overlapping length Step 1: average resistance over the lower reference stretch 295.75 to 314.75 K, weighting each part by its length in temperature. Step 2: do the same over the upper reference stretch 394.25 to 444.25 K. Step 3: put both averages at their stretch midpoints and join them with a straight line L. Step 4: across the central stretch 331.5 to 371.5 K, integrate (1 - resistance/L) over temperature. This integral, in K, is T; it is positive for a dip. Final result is 5.2 K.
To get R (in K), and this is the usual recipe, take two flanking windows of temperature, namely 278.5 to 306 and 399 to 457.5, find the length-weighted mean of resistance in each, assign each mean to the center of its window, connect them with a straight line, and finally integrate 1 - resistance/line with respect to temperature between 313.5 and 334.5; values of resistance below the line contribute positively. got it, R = 1.6 K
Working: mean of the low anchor 142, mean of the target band 123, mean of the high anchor 106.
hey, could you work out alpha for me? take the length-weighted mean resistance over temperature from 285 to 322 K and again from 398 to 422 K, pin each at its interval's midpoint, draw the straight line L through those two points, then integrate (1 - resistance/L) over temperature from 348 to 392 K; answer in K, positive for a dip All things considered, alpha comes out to 4.1 K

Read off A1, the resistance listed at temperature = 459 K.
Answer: 115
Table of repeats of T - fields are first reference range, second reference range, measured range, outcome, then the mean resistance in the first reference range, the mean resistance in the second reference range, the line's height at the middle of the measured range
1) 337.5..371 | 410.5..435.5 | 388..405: -4.9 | 109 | 96.6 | 101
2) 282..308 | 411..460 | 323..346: 1.6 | 141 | 99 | 129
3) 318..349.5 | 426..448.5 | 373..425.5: -3.0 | 122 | 107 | 113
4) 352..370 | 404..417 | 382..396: -1.7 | 96.4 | 126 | 113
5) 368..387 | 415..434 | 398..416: -4.8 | 126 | 89.2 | 103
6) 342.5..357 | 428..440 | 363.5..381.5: -1.8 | 113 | 110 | 112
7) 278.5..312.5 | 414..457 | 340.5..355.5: 0.7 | 140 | 96.2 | 124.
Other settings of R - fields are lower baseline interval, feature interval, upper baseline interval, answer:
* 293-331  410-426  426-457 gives 1.5 K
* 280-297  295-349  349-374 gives -1.3 K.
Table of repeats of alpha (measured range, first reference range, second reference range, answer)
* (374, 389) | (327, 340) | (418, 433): -3.6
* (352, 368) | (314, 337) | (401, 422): 3.7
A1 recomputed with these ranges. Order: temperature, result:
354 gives 102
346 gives 128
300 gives 146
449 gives 76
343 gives 119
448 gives 81.5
